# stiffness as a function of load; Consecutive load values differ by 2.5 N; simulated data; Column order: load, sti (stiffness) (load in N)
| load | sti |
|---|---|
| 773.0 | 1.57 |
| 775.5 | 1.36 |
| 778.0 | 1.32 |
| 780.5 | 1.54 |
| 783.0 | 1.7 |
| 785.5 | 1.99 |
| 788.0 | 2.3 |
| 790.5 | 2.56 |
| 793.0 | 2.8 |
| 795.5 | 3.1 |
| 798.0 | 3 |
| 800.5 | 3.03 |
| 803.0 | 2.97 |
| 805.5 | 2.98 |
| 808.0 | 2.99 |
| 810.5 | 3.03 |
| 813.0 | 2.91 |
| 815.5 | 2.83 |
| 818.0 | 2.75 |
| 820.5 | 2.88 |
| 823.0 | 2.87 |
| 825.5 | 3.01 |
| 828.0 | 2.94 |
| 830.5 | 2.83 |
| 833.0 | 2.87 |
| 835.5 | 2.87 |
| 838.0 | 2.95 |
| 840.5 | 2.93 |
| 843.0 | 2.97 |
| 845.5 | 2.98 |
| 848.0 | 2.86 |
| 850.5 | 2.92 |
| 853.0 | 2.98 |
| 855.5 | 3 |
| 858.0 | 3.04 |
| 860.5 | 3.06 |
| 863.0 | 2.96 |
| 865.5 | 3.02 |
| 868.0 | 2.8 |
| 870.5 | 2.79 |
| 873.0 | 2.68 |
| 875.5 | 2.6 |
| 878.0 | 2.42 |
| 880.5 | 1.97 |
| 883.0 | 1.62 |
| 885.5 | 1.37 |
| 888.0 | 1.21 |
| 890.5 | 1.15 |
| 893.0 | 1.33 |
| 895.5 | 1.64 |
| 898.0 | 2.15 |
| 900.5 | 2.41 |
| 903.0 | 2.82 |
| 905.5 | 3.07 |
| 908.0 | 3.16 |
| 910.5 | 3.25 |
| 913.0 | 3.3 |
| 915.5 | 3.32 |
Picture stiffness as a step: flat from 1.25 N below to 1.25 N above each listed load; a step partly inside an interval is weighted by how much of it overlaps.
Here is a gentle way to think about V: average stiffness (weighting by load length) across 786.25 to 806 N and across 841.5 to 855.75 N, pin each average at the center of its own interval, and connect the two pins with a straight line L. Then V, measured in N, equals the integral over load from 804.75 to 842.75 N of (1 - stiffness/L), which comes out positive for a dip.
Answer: -0.3 N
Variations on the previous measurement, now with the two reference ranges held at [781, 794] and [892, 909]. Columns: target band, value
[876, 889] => 3.1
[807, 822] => -4.3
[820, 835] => -4.1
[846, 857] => -3.1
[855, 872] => -4.6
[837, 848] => -3.1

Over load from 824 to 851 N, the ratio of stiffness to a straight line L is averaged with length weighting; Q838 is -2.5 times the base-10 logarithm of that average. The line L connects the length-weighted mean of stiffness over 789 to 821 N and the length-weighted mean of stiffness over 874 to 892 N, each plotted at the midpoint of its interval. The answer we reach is -0.20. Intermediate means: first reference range 2.91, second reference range 1.77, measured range 2.92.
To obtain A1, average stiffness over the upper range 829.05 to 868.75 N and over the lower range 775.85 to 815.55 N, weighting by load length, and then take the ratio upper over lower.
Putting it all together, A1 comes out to 1.16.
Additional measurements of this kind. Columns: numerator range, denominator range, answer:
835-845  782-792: 1.36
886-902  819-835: 0.57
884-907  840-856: 0.65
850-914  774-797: 1.19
